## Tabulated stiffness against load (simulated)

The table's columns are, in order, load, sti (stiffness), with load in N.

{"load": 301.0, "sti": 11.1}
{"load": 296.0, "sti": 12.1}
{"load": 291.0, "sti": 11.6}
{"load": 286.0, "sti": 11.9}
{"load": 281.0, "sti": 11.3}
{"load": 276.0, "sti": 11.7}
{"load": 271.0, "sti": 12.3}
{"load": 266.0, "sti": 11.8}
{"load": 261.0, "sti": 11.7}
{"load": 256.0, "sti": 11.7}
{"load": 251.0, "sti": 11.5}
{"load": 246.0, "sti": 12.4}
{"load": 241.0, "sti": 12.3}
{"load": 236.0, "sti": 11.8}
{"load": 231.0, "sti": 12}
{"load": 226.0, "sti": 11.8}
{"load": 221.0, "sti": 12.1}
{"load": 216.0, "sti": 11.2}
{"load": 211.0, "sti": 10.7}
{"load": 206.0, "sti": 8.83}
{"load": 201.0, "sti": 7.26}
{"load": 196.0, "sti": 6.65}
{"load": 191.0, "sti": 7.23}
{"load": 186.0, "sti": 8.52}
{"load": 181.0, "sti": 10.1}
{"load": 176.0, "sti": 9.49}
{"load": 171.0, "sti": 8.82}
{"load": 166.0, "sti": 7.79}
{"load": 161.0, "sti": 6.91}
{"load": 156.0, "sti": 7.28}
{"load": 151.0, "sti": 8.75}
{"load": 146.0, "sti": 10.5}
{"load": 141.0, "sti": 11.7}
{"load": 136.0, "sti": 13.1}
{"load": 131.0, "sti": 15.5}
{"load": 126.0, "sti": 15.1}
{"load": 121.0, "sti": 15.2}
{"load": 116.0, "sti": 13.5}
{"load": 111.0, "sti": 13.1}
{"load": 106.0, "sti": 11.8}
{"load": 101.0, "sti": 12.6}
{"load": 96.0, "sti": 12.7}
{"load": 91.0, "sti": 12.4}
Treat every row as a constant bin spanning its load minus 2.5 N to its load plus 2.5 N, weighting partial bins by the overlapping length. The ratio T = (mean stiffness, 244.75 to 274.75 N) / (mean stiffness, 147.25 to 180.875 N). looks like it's 1.4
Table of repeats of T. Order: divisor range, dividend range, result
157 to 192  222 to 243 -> 1.42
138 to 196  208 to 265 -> 1.34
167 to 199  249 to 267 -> 1.39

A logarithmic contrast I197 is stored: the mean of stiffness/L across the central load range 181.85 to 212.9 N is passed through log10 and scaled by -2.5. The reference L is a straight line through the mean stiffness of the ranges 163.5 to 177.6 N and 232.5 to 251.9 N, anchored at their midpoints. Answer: 0.20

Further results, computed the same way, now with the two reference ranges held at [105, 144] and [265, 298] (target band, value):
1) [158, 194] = 0.482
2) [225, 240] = 0.042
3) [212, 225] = 0.089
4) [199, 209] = 0.474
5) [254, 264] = 0.034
